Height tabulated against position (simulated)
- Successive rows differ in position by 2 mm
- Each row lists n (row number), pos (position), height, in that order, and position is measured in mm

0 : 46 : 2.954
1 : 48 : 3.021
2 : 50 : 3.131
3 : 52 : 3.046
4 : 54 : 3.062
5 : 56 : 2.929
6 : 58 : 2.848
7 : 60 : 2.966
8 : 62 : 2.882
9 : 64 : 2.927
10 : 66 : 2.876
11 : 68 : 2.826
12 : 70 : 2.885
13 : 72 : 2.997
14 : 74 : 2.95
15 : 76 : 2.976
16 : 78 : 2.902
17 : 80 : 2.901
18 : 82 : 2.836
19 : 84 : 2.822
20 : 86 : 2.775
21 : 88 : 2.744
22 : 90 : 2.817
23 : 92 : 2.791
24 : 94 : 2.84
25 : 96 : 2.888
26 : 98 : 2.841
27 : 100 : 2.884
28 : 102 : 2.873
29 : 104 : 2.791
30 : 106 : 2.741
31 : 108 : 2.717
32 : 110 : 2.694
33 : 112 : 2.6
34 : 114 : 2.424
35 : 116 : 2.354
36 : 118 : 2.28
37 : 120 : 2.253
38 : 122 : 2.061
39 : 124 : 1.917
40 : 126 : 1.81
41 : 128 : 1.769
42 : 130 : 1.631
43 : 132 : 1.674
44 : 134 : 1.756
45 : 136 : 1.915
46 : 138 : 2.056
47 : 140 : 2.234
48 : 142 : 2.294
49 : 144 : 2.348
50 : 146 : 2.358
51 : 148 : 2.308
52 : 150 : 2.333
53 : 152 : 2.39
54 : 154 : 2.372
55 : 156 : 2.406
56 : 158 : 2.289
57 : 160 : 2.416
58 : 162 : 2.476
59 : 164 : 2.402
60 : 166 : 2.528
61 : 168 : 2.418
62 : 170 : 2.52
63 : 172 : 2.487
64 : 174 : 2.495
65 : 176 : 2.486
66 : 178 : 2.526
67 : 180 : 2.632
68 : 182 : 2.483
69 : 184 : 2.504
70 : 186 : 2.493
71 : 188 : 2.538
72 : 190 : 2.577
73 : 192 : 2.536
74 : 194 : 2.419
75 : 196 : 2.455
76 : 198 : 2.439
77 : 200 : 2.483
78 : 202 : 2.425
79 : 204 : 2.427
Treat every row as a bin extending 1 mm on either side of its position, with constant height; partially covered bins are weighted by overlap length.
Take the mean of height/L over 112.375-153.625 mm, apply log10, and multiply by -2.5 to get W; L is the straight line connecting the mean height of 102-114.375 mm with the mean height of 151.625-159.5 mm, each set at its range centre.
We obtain 0.19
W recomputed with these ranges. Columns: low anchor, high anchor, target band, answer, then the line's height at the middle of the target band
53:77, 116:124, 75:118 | -0.11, 2.5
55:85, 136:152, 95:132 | 0.06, 2.52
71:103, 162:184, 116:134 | 0.36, 2.7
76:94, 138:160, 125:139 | 0.34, 2.46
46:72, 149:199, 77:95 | 0.00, 2.84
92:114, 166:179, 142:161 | 0.10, 2.58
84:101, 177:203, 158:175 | 0.05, 2.58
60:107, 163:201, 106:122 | 0.12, 2.75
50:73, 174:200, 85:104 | 0.00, 2.83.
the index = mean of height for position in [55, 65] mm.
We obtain 2.91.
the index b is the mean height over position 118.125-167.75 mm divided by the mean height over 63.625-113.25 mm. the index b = 0.77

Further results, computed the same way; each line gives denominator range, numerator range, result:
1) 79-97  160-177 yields 0.88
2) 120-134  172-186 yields 1.37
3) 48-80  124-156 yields 0.71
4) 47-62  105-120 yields 0.84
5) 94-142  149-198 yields 1.06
